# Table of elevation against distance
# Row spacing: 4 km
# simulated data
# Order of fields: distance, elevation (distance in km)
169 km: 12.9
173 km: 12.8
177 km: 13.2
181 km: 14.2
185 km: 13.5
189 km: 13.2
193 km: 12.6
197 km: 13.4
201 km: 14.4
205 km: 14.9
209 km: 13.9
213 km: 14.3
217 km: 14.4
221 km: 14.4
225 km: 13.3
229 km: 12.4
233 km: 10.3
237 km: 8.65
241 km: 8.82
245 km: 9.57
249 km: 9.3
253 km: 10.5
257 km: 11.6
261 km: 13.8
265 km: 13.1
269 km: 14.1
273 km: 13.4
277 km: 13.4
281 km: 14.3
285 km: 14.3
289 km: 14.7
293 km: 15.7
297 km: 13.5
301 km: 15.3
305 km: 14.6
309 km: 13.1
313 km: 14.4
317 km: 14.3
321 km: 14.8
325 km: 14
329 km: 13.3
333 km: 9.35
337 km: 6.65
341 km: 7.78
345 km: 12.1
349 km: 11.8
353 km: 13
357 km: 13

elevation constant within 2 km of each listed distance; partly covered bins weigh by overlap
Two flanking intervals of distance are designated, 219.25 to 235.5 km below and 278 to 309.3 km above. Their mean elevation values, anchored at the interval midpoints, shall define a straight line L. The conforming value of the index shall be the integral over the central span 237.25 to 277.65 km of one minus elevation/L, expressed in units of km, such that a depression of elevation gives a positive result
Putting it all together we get 5.6 km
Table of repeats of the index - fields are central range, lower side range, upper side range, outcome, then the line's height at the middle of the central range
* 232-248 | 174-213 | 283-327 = 5.4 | 14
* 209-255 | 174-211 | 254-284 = 6.6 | 13.5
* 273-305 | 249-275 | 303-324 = -2.4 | 13.4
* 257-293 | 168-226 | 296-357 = -2.4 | 13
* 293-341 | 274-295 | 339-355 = -0.4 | 12.7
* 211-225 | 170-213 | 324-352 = -1.2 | 13.1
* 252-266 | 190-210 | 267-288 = 1.6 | 13.9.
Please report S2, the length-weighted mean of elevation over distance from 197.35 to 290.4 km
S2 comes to 12.7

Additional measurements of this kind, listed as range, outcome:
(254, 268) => 12.8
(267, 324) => 14.3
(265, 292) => 14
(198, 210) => 14.4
